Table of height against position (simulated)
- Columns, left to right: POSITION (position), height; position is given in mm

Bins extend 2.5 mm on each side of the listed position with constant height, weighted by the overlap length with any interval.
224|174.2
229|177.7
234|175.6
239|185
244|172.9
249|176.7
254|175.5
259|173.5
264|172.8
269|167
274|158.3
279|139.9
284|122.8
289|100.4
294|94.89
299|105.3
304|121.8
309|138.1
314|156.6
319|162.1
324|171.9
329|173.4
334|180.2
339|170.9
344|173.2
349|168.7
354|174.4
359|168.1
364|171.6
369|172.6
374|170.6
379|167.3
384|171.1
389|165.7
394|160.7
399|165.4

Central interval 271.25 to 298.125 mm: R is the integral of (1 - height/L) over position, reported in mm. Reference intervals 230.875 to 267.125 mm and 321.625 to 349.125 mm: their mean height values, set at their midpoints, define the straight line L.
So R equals 8.0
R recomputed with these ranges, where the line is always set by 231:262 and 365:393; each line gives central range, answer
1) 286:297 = 4.73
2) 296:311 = 4.59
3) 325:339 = -0.29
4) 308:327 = 1.48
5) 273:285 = 2.36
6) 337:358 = -0.09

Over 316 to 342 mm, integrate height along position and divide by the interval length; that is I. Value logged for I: 171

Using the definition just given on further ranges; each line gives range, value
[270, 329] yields 136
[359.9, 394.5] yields 169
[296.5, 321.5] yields 137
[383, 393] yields 167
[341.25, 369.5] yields 171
